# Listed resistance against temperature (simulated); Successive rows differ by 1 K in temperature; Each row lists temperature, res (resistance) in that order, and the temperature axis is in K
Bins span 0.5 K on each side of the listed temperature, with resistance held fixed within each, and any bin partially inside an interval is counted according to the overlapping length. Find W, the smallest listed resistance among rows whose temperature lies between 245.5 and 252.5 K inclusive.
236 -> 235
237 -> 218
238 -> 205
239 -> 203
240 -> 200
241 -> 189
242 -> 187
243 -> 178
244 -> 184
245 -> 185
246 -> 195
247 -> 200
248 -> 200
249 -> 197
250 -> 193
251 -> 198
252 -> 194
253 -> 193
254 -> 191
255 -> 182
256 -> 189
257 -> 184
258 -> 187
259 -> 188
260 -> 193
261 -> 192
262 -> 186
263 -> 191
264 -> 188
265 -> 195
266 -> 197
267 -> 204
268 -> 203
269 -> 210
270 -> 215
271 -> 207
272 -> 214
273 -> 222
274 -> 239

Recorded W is 193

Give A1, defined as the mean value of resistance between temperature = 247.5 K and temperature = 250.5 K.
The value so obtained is 197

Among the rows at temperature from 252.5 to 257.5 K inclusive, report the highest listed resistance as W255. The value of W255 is 193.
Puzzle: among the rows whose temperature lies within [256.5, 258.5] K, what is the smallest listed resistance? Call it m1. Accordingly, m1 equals 184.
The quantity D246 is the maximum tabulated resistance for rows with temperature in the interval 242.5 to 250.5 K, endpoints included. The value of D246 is 200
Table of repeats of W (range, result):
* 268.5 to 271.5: 207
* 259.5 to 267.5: 186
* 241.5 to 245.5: 178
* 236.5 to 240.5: 200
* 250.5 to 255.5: 182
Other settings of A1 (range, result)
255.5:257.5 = 186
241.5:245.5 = 184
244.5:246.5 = 190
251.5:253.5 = 194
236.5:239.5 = 209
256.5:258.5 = 186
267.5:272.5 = 210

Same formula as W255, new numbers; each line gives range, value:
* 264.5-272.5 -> 215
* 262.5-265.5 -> 195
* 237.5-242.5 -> 205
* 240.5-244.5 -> 189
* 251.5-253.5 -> 194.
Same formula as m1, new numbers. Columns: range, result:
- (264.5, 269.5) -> 195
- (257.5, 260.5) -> 187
